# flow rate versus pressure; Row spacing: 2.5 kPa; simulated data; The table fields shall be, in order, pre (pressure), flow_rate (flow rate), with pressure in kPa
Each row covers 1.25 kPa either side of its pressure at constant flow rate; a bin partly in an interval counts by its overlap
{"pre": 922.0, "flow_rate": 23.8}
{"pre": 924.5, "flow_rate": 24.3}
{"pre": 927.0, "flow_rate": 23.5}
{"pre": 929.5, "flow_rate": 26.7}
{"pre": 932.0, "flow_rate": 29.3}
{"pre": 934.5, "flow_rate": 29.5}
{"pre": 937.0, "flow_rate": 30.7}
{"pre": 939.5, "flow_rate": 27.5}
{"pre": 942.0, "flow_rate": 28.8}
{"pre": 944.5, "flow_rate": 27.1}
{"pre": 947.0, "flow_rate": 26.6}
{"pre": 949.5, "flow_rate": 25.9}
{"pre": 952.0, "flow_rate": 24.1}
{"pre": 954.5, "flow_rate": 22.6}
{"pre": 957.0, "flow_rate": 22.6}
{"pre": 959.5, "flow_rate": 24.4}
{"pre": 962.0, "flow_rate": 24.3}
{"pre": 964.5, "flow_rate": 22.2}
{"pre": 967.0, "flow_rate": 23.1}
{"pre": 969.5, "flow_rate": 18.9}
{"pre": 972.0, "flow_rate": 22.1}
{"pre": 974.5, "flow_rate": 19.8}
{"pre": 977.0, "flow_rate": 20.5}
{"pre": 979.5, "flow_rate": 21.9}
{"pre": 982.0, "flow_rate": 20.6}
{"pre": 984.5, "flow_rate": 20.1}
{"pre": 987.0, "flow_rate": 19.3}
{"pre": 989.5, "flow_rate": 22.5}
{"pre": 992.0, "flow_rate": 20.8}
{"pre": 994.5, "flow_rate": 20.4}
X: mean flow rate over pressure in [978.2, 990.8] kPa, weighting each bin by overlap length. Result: 20.9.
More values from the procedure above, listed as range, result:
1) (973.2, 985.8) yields 20.6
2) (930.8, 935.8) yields 29.4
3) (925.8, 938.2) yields 27.9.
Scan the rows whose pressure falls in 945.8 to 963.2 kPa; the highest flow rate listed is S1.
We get 26.6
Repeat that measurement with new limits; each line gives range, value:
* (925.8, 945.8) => 30.7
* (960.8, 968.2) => 24.3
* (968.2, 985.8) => 22.1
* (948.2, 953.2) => 25.9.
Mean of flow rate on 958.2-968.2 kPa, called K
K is 23.5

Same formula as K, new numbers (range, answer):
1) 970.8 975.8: 20.9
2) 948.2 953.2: 25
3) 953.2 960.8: 23.2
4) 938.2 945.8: 27.8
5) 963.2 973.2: 21.6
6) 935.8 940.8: 29.1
